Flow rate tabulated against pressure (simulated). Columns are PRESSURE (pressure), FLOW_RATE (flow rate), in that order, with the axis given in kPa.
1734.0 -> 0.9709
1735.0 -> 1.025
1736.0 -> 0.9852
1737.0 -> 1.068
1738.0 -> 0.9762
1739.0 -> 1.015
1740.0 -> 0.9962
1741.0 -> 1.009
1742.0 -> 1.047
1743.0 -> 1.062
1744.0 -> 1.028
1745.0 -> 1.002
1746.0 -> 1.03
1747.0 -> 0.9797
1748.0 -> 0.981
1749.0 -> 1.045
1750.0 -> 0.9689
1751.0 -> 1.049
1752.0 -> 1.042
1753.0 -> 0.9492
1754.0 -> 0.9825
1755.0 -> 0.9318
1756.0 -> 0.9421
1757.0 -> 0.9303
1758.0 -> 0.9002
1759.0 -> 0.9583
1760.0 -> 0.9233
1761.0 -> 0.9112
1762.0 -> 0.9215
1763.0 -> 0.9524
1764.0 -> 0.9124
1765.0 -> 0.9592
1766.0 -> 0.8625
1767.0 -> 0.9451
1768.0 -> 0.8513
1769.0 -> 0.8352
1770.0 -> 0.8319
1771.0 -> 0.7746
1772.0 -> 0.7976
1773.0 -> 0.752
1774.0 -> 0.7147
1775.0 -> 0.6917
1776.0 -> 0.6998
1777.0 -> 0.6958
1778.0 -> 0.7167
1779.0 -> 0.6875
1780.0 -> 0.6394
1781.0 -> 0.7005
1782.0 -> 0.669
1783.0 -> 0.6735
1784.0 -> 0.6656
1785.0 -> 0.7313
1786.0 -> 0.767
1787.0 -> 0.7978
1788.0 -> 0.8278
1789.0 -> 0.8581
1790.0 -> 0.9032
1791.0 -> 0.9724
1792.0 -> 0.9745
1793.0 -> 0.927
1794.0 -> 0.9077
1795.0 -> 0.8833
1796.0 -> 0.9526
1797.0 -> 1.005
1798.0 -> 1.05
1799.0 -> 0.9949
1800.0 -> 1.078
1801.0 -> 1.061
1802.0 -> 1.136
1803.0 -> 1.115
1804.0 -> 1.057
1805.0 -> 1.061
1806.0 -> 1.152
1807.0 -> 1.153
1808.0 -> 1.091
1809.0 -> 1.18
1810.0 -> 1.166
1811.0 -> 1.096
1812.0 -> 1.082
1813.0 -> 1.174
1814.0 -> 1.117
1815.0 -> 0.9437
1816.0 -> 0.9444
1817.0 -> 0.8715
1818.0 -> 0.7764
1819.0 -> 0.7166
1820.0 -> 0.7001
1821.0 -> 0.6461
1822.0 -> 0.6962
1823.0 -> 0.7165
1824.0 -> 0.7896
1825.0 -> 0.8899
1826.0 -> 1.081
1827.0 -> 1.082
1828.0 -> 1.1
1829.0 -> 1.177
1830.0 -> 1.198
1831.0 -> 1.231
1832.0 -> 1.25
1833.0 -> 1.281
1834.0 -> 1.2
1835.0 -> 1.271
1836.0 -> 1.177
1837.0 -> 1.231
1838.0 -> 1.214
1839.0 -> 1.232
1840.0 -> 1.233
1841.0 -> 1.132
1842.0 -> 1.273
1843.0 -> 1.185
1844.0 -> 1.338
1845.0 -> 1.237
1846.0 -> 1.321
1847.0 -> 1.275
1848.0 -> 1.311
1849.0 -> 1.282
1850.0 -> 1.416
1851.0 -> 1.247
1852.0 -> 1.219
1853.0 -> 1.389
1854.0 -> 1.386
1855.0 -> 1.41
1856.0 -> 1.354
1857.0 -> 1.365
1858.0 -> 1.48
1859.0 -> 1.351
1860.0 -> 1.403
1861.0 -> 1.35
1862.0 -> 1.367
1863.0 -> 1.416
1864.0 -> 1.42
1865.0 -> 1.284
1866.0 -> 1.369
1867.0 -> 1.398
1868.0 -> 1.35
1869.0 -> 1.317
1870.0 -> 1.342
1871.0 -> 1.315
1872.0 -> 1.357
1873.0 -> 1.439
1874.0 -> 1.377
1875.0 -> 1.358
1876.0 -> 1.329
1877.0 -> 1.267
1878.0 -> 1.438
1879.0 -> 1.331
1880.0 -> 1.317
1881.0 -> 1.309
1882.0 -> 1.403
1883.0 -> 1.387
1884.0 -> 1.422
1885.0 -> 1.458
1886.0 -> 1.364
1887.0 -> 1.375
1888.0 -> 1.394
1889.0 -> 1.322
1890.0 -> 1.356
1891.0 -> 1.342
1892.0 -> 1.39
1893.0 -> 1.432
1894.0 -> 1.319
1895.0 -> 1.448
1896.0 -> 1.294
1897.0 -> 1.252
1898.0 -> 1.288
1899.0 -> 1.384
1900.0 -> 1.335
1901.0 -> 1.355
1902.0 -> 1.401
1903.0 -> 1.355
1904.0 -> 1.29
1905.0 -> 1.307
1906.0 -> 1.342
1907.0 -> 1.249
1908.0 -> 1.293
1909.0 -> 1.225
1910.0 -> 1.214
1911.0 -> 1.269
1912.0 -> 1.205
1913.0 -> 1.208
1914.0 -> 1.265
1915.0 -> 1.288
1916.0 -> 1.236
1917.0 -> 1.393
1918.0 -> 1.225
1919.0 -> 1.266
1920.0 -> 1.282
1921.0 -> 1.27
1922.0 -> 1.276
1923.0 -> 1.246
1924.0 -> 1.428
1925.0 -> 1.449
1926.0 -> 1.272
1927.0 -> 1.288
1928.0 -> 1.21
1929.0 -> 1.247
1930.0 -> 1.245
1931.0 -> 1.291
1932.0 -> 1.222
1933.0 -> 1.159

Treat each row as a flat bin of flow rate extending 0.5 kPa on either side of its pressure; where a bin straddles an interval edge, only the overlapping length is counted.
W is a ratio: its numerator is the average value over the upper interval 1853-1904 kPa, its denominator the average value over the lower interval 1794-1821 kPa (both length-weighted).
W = 1.35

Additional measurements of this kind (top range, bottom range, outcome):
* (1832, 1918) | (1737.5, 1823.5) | 1.44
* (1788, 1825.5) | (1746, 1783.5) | 1.12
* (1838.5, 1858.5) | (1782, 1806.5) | 1.40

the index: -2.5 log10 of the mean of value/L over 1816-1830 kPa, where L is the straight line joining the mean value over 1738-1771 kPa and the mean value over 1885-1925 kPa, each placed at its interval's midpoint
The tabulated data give 0.26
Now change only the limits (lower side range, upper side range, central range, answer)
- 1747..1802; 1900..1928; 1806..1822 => 0.020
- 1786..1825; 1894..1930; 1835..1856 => -0.176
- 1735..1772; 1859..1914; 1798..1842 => 0.089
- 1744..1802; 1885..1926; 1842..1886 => -0.146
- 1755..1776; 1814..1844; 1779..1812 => 0.015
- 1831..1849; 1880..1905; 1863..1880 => -0.035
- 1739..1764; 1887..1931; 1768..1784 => 0.378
